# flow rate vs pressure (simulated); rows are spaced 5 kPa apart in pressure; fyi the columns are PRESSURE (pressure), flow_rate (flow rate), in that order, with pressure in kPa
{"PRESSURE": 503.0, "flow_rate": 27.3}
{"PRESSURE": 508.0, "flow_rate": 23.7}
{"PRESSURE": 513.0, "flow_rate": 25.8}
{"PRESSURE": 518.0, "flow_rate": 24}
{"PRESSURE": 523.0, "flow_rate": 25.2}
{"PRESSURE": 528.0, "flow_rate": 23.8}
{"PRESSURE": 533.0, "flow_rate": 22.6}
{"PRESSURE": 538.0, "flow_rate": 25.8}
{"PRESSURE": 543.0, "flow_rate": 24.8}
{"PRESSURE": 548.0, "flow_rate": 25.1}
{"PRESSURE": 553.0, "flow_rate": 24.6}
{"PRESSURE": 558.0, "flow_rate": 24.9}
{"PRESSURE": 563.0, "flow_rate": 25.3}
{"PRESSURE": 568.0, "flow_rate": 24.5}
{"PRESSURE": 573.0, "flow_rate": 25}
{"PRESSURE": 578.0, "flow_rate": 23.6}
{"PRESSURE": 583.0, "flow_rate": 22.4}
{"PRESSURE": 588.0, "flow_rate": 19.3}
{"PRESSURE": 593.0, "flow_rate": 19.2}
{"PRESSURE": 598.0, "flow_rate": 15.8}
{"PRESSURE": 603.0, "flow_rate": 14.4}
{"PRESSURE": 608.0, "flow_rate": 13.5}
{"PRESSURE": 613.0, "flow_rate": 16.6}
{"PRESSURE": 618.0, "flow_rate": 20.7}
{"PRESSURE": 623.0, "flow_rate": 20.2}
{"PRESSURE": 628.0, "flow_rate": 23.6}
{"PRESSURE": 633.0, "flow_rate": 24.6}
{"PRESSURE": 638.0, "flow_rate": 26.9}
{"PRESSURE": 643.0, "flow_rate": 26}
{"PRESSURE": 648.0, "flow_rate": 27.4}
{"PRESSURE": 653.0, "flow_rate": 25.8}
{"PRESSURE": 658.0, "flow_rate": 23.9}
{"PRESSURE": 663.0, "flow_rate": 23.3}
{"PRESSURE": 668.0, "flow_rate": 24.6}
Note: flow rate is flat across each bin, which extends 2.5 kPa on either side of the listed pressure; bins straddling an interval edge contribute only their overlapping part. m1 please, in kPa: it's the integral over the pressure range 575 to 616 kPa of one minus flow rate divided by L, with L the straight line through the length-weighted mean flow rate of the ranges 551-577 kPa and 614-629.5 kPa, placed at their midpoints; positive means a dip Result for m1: 8.2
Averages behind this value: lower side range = 24.8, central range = 18.2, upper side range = 20.9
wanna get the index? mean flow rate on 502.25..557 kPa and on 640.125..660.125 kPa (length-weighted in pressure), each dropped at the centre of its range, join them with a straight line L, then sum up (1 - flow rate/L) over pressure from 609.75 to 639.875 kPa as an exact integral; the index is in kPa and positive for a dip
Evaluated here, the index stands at 4.5 kPa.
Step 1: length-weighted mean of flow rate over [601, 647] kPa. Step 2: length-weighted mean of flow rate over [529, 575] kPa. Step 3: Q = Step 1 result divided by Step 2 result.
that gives 0.85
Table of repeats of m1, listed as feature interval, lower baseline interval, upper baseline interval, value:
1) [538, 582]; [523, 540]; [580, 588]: -3.8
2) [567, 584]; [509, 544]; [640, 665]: 0.6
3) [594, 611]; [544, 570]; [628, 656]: 6.9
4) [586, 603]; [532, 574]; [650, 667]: 4.9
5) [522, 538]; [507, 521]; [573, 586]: 0.2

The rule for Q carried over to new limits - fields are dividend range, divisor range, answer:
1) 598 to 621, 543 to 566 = 0.65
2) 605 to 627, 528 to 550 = 0.74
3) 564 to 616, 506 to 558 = 0.80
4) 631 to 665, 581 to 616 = 1.47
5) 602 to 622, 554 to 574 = 0.67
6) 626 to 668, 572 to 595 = 1.16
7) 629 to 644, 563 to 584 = 1.06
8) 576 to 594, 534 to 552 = 0.85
